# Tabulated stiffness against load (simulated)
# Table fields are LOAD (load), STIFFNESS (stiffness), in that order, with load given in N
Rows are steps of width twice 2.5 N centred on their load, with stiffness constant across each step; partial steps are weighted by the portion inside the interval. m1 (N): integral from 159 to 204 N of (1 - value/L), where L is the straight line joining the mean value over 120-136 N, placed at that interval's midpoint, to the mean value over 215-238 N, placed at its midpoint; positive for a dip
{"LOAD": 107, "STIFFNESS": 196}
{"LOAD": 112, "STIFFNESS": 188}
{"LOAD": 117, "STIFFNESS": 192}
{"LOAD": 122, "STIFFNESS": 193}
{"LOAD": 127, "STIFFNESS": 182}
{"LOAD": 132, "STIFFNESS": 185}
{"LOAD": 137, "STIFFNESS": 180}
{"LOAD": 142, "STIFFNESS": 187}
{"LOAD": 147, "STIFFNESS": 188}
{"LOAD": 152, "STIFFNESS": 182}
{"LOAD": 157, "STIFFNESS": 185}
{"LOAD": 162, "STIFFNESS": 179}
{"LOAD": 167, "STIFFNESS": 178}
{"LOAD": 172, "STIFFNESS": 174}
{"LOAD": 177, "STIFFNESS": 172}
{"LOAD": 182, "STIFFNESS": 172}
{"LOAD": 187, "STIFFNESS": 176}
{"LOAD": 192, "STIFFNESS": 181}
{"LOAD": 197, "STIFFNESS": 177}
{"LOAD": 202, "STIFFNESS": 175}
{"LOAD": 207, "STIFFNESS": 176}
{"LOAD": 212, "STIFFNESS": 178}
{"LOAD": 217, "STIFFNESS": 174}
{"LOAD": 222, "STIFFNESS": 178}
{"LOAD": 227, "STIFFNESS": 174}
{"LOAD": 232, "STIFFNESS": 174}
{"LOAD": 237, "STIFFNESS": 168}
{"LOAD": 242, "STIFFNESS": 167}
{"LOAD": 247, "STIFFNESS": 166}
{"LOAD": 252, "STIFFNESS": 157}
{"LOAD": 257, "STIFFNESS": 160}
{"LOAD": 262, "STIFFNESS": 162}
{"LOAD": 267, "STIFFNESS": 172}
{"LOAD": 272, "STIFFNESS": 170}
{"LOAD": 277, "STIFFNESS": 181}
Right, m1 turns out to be 0.8 N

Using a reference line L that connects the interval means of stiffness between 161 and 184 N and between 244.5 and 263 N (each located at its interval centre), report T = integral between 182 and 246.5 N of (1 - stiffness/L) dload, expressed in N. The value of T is -2.56 N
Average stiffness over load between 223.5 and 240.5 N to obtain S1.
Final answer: 172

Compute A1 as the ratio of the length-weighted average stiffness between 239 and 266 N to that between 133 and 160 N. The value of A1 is 0.88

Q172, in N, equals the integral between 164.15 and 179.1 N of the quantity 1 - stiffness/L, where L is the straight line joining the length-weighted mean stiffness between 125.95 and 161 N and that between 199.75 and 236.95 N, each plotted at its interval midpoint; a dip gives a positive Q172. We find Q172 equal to 0.5 N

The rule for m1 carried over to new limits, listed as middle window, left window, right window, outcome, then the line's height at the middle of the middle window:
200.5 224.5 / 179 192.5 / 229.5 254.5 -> -0.7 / 171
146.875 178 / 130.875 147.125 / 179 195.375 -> 0.2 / 181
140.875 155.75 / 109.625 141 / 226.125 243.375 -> -0.2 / 183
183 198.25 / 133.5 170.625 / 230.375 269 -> -0.1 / 176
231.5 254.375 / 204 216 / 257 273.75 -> 0.7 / 171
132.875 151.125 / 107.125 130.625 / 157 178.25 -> -0.1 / 183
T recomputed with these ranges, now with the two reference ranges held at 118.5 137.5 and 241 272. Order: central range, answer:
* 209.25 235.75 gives -0.8 N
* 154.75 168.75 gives 0.0 N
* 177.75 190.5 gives 0.2 N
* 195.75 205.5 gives -0.1 N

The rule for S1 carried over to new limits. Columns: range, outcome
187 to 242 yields 175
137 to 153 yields 185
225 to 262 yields 166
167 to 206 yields 175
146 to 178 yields 180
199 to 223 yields 176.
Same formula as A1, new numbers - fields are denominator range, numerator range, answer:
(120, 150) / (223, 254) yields 0.91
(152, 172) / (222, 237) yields 0.96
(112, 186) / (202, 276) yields 0.93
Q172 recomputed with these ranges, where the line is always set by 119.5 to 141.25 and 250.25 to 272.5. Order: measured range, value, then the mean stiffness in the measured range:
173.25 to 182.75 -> 0.3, 172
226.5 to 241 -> -0.2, 171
